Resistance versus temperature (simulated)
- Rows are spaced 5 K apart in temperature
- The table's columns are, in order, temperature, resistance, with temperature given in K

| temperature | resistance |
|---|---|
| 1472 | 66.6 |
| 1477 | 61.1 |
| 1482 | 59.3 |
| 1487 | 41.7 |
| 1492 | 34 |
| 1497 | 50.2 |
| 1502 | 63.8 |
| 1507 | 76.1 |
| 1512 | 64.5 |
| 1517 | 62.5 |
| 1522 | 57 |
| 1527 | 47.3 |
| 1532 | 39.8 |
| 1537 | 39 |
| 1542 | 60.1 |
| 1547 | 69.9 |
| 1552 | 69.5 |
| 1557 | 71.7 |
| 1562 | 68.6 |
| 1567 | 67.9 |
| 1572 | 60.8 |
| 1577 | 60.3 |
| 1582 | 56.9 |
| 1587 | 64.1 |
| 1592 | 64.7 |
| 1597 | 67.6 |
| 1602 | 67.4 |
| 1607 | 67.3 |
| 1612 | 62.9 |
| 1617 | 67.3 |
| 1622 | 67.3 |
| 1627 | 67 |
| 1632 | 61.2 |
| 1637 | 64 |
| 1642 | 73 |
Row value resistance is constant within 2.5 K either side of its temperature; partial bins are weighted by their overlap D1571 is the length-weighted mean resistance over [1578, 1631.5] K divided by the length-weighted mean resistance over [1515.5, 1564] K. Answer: 1.11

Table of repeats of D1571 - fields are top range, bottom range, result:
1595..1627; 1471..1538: 1.22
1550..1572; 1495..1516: 1.07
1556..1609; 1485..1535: 1.21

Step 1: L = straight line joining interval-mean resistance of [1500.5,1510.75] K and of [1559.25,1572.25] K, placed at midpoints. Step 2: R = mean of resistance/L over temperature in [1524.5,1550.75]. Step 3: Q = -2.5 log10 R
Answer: 0.291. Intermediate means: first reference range 69.9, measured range 52.1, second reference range 66.7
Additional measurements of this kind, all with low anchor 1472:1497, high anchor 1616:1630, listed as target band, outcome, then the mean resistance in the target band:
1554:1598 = -0.06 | 64.7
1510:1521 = -0.15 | 62.6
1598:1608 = -0.05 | 67.4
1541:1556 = -0.16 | 67.7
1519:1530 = 0.07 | 52.1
